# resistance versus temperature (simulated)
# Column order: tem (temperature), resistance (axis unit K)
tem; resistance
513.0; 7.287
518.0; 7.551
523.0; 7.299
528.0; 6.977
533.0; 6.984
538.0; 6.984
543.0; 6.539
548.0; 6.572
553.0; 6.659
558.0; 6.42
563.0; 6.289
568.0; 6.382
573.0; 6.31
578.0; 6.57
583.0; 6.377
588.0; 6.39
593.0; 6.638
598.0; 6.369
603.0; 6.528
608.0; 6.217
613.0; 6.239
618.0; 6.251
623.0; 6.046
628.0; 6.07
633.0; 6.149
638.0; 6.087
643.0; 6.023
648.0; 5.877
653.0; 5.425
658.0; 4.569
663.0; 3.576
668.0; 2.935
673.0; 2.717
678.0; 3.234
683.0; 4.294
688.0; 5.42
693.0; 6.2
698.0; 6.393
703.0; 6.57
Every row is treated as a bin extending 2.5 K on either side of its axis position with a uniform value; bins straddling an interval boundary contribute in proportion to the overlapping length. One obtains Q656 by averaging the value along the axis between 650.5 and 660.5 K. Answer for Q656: 5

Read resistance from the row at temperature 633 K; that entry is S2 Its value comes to 6.149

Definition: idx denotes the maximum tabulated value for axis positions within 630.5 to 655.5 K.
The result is 6.149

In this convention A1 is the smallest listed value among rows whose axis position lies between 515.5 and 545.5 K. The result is 6.539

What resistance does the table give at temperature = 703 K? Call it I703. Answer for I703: 6.57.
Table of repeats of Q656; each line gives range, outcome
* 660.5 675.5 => 3.08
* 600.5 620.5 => 6.31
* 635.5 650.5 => 6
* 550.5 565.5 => 6.46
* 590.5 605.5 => 6.51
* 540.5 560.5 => 6.55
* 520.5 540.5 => 7.06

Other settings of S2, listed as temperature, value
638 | 6.087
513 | 7.287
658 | 4.569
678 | 3.234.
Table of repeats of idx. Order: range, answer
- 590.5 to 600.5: 6.638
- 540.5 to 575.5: 6.659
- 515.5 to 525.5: 7.551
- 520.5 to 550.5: 7.299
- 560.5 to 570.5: 6.382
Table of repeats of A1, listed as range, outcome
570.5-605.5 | 6.31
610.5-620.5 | 6.239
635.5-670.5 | 2.935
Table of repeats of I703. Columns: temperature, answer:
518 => 7.551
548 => 6.572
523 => 7.299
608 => 6.217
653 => 5.425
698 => 6.393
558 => 6.42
